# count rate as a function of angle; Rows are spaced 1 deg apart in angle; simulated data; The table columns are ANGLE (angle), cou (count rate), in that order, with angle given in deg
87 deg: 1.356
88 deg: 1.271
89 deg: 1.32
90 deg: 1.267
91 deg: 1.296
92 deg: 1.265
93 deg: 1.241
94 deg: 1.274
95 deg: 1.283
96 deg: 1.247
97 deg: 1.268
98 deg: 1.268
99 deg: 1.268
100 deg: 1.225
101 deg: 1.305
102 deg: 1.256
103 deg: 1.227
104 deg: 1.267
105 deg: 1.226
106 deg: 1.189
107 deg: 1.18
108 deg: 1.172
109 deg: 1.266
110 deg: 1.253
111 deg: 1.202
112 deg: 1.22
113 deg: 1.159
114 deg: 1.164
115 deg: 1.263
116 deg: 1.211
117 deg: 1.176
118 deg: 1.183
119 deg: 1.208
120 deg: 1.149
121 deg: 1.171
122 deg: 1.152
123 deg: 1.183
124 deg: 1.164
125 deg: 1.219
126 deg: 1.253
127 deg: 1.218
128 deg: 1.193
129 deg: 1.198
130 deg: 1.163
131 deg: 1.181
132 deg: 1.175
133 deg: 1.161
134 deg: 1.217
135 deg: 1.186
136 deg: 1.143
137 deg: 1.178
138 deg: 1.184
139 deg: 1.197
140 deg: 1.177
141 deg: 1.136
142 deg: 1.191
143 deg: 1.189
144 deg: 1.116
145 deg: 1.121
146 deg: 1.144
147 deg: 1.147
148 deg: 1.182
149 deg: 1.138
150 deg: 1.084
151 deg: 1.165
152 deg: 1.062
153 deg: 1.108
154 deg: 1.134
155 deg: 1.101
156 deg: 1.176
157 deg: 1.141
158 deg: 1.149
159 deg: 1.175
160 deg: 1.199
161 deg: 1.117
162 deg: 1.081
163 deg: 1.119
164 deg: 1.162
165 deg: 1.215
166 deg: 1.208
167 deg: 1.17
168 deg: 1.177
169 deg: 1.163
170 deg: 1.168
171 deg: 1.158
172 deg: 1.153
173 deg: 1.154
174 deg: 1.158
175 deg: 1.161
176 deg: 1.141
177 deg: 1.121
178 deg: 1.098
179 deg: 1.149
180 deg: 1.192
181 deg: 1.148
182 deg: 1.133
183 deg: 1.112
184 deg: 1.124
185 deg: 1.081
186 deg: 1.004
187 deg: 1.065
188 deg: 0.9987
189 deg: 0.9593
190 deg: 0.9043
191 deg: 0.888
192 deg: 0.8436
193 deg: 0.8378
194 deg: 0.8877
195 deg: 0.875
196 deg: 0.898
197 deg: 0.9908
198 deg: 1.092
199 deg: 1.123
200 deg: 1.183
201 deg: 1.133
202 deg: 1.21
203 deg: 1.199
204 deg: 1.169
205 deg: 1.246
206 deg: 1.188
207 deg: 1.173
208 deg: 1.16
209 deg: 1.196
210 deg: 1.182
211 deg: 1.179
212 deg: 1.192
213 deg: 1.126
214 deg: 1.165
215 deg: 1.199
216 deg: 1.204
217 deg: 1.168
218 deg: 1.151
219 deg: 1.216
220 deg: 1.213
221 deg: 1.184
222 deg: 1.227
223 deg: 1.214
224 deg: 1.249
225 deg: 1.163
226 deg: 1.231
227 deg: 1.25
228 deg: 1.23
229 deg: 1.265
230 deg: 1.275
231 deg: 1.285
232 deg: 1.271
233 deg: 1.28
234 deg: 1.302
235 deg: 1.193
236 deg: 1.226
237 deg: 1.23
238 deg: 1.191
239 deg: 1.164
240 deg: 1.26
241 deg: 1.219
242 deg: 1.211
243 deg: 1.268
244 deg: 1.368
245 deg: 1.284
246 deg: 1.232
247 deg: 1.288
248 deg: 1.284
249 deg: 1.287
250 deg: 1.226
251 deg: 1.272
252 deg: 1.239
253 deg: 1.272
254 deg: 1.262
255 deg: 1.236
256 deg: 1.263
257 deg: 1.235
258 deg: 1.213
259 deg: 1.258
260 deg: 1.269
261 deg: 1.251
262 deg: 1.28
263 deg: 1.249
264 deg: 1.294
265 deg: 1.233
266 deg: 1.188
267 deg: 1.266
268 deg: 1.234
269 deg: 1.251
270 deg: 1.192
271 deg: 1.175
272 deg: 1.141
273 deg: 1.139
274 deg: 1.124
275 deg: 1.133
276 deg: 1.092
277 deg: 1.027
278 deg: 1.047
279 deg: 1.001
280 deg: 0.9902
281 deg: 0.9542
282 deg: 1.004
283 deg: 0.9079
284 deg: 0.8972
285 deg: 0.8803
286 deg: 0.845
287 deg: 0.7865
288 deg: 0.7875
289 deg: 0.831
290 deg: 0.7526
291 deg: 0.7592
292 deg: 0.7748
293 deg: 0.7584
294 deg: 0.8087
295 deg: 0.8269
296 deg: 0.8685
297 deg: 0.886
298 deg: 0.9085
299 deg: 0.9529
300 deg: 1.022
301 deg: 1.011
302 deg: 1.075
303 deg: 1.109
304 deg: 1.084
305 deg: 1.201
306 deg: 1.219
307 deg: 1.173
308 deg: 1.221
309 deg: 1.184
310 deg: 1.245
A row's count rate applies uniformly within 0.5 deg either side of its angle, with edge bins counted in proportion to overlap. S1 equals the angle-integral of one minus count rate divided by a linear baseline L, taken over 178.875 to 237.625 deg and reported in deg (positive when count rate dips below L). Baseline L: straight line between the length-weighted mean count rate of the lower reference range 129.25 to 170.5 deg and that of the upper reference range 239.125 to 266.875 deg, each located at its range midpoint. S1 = 3.6 deg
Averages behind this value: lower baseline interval 1.16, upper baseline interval 1.26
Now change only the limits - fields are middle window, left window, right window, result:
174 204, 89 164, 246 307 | 2.32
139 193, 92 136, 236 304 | 2.68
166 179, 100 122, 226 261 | 0.81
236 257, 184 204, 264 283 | -3.22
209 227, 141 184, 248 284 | -0.49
